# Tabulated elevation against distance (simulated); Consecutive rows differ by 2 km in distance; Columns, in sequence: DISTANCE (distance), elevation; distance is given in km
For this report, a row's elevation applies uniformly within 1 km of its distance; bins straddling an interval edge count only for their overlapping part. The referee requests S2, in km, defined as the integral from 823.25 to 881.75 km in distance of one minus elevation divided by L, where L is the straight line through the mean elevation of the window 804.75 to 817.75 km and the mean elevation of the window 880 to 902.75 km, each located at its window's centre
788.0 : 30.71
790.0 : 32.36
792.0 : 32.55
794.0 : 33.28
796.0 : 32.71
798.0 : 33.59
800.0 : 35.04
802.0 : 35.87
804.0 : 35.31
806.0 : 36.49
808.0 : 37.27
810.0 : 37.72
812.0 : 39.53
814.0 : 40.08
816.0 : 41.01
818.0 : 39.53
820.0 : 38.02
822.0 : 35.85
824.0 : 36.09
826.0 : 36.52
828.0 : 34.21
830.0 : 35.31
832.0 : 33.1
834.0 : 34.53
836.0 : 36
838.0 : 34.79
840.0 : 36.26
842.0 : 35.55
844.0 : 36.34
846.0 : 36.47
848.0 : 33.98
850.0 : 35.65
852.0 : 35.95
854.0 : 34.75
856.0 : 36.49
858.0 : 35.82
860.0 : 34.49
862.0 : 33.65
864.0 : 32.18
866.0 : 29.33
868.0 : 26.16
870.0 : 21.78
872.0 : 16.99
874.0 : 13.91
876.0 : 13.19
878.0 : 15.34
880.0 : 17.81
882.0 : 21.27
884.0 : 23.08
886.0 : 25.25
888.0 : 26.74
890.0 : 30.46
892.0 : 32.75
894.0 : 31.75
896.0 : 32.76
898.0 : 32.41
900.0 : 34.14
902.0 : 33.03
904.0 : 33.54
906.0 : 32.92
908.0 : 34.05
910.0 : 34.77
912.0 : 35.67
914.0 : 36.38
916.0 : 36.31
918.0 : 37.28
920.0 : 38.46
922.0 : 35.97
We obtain 5.67 km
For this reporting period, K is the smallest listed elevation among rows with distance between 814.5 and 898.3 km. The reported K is 13.19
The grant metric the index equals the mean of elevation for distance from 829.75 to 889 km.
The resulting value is 29.3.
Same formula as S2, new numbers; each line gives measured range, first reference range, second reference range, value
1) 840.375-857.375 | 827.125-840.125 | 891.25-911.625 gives -0.6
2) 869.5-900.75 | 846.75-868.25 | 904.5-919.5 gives 9.3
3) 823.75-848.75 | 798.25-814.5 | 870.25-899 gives -2.7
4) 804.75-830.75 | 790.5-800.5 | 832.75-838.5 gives -2.5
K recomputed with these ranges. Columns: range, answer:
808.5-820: 37.72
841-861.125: 33.98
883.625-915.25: 23.08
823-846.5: 33.1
